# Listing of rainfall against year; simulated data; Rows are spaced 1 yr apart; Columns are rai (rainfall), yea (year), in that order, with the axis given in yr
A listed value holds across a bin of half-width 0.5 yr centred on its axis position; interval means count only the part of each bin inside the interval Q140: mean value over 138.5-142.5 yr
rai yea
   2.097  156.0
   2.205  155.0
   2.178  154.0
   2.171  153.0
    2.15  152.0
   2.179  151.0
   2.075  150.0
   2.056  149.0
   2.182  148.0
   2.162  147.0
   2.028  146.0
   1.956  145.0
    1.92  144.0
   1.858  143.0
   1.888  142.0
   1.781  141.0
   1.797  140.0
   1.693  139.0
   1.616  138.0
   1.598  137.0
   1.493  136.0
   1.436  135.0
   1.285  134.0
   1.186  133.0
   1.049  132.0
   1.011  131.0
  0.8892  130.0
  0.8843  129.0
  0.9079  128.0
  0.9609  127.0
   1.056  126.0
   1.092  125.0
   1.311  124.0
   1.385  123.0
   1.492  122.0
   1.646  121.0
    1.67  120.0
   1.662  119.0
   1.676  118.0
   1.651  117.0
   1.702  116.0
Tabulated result 1.79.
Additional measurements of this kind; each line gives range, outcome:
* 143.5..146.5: 1.97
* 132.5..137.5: 1.4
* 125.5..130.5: 0.94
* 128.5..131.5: 0.928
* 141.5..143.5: 1.87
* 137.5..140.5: 1.7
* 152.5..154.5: 2.17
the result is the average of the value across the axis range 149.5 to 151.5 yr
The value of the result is 2.13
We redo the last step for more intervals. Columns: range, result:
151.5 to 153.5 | 2.16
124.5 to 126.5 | 1.07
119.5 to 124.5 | 1.5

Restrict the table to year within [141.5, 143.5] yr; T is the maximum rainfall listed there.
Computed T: 1.888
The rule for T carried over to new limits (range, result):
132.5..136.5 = 1.493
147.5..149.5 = 2.182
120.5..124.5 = 1.646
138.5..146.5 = 2.028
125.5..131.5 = 1.056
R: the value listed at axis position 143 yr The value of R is 1.858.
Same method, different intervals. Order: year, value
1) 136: 1.493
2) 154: 2.178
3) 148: 2.182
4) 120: 1.67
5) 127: 0.9609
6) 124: 1.311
